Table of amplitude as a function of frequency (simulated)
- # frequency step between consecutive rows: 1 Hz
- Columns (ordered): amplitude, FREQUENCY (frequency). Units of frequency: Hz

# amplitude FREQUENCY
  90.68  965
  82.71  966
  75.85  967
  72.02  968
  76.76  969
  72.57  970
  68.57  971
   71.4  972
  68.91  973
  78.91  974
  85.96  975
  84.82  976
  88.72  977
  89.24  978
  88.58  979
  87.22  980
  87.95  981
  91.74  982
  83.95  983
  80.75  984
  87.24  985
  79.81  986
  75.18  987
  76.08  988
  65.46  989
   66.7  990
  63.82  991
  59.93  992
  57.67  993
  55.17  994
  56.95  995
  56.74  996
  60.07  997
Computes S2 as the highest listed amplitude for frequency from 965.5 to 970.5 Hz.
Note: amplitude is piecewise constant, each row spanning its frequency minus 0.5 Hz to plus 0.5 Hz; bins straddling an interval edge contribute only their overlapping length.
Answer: 82.71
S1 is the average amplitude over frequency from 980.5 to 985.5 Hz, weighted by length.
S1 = 86.3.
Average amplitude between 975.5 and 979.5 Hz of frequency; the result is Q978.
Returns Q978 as 87.8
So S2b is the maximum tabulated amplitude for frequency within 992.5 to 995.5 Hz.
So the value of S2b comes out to 57.67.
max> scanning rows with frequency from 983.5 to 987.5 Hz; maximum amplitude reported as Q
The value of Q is 87.24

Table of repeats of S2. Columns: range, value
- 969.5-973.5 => 72.57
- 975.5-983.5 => 91.74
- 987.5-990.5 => 76.08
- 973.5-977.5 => 88.72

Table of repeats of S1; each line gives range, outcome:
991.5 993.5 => 58.8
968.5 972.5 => 72.3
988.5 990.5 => 66.1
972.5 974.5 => 73.9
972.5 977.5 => 81.5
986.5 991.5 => 69.4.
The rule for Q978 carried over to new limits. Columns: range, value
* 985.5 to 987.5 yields 77.5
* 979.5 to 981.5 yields 87.6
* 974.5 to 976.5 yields 85.4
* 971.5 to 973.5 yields 70.2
